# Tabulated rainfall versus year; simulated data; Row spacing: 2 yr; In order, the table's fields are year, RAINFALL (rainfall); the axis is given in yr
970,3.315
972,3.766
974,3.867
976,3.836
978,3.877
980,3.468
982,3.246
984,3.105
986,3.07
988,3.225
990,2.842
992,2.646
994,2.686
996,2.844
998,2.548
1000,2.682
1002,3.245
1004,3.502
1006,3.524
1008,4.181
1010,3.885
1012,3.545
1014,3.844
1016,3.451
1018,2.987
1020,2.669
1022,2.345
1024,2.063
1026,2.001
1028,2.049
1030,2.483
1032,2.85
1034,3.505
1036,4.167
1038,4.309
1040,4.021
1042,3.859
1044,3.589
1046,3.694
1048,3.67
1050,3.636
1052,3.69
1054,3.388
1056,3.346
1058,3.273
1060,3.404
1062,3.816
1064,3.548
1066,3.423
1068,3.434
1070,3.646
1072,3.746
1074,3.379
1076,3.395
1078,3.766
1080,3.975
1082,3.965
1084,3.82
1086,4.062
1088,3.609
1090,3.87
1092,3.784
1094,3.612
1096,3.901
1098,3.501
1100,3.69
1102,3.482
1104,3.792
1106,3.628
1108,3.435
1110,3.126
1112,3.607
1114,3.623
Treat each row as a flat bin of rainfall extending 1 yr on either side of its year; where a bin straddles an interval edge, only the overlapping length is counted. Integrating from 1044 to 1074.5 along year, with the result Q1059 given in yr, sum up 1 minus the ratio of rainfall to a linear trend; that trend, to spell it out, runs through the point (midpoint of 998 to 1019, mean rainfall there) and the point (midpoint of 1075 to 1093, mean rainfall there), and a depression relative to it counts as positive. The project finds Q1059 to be 1.2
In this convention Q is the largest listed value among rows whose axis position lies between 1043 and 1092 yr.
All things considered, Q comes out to 4.062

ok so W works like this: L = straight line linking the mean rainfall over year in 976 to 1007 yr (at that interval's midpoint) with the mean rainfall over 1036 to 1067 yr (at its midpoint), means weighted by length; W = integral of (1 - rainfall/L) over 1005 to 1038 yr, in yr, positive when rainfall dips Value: 2.4 yr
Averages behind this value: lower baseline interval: 3.12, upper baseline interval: 3.66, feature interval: 3.13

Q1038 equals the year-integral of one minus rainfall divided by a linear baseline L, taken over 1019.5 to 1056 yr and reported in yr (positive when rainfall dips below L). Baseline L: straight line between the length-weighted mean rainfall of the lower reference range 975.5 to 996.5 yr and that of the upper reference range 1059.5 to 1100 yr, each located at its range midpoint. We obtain 2.4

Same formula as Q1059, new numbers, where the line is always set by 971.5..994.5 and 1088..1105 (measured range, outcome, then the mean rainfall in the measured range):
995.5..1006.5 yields 1.06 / 3.05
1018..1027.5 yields 3.06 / 2.33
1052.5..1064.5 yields 0.33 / 3.47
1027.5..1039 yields 0.67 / 3.28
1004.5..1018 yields -1.07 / 3.67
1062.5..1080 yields 0.18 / 3.57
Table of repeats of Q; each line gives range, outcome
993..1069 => 4.309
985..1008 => 4.181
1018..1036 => 4.167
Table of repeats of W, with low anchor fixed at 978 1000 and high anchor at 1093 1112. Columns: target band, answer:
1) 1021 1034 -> 3.3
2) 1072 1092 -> -1.7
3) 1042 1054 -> -1.3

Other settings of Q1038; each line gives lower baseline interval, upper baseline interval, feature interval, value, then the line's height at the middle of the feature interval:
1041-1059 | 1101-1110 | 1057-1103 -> -1.4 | 3.55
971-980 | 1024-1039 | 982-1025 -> 3.7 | 3.39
